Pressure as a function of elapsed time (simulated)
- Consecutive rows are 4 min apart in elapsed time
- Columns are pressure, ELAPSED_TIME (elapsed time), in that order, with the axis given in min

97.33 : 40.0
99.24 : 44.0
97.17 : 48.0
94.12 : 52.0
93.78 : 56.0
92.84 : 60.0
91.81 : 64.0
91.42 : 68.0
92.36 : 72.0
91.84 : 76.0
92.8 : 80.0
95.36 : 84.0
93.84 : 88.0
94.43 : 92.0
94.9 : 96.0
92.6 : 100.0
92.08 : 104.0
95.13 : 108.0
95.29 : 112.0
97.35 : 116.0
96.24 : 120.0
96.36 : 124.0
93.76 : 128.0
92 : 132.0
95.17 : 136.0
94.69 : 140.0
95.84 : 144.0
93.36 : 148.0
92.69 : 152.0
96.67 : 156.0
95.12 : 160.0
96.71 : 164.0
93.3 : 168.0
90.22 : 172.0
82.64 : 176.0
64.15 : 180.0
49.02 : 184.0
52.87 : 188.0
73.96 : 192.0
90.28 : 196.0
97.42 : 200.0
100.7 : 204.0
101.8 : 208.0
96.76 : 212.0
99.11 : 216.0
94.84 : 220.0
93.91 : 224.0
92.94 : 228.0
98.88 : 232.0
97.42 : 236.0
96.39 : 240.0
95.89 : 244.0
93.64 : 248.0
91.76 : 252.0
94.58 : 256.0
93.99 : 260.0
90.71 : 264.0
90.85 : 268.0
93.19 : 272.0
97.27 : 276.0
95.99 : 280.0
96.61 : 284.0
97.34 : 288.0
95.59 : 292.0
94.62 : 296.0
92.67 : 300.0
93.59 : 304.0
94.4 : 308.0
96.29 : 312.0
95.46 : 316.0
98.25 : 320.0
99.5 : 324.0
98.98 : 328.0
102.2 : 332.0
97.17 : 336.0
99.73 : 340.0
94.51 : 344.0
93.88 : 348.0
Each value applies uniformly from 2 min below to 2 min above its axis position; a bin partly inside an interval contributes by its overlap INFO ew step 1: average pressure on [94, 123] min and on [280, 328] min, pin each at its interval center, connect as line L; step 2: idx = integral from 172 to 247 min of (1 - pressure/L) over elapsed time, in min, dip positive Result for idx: 5.96 min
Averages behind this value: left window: 94.9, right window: 96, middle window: 87.9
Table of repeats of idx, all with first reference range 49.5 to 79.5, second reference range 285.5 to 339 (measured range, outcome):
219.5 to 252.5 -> 0.1 min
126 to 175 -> 0.1 min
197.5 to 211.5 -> -0.6 min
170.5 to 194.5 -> 6.5 min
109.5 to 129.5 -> -0.5 min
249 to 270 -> 0.7 min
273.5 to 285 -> 0.0 min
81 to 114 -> -0.3 min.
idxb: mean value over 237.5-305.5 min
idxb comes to 94.4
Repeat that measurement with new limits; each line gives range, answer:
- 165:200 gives 76.5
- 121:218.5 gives 89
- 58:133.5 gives 93.8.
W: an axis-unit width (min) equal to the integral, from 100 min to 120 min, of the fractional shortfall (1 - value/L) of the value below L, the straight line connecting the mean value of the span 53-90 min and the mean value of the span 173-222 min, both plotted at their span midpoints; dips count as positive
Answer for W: -1.1 min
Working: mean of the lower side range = 92.9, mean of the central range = 94.9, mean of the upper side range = 83.8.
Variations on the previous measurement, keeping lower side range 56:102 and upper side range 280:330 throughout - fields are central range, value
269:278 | 0.1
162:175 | 0.2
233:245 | -0.2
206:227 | -0.5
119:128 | -0.2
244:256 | 0.2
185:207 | 2.9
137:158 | -0.1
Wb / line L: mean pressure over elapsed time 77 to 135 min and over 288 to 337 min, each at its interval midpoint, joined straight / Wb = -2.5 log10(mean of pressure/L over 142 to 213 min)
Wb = 0.101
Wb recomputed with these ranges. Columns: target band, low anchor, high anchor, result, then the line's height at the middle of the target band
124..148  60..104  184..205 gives -0.10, 86.3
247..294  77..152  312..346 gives 0.03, 97.1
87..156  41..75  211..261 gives 0.00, 94.6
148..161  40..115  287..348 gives 0.00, 94.9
